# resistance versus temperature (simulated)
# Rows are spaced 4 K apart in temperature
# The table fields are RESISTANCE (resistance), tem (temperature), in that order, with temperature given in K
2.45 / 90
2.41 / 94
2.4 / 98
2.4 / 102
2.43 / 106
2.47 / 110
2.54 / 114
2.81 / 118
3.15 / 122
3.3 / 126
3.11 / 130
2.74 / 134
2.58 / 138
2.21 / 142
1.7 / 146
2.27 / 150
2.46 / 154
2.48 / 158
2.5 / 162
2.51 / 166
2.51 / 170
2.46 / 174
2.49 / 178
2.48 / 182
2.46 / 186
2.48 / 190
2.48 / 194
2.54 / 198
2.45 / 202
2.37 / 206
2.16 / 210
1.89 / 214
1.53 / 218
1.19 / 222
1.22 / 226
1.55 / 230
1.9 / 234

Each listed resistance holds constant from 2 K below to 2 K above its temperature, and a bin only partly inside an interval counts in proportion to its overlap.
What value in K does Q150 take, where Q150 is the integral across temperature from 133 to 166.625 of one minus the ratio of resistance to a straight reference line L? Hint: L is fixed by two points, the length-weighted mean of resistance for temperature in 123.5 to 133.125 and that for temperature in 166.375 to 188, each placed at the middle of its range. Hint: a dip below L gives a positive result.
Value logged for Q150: 5.7 K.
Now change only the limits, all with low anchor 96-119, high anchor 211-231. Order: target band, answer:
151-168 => -3.61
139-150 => 0.53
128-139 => -2.72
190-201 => -4.91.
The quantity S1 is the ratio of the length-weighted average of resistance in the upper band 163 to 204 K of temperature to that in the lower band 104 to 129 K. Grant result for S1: 0.9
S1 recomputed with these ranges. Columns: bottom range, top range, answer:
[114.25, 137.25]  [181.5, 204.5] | 0.84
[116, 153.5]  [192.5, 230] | 0.74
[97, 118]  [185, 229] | 0.82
